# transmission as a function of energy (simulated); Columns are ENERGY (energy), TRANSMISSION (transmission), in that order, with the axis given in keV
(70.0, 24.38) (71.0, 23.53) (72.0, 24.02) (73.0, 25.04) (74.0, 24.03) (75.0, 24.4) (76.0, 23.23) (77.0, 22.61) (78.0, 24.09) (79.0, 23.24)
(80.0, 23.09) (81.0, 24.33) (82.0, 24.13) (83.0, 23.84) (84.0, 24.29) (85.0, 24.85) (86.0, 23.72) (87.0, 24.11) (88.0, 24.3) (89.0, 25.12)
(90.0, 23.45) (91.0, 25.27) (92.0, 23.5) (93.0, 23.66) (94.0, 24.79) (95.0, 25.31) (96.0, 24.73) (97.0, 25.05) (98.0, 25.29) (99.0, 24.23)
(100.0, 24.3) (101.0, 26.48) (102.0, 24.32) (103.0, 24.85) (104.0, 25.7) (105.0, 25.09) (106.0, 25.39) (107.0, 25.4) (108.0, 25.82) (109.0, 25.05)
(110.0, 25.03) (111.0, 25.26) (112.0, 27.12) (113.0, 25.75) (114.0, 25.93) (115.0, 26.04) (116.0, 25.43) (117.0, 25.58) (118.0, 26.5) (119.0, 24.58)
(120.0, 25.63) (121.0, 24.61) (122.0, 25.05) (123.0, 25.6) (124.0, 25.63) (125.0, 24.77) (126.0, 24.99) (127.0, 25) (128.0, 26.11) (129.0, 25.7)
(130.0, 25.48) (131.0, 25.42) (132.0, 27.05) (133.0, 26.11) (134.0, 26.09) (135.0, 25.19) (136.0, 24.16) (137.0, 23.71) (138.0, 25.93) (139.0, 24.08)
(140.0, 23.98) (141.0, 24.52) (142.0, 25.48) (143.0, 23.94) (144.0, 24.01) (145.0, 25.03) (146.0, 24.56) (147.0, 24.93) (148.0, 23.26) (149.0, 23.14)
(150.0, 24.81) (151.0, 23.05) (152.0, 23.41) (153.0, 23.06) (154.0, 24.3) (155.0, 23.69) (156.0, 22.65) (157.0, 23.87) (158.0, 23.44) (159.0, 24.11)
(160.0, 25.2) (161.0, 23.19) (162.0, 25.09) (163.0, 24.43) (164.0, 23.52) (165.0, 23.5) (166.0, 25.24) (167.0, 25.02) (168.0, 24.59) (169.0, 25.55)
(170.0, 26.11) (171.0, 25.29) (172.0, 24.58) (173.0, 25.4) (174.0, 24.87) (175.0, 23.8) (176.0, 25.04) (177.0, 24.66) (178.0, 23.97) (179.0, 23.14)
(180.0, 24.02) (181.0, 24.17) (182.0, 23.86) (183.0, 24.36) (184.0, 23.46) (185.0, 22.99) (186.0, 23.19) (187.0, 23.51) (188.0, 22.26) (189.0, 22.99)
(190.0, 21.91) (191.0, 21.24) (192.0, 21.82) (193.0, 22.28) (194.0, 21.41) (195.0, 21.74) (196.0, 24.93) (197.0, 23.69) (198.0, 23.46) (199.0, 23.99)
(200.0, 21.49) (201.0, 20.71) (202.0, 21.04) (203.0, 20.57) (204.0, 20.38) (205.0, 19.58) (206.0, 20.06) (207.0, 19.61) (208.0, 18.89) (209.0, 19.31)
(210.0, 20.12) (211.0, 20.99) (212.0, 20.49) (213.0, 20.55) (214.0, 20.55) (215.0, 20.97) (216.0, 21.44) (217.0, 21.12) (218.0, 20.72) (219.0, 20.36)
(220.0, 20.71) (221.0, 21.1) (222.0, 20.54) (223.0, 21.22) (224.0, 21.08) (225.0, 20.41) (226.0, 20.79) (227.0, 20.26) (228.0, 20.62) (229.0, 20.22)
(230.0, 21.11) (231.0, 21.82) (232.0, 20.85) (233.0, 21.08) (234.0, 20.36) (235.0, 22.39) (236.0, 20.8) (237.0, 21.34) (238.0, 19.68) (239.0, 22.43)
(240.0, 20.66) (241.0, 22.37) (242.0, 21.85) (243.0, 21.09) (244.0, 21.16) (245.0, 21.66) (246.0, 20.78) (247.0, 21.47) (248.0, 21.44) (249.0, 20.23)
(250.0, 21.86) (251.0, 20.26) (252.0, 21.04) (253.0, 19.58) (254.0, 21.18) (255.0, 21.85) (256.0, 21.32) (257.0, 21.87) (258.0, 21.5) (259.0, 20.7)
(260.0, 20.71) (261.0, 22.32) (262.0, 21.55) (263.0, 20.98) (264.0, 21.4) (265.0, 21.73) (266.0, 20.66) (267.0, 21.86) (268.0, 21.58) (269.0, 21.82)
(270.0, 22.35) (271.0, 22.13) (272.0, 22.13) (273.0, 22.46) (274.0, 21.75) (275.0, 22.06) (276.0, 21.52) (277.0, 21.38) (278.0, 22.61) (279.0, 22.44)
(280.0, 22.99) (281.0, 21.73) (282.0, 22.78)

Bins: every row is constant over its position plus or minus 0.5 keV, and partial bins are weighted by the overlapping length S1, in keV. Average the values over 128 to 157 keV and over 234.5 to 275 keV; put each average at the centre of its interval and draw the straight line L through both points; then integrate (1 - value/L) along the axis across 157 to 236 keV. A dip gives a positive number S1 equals 2.4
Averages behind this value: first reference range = 24.5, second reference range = 21.4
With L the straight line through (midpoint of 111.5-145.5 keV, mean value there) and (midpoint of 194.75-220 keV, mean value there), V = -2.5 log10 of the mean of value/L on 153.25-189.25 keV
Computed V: -0.05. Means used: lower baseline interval 25.3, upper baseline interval 21.1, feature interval 24.1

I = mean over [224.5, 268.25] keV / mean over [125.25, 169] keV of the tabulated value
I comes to 0.9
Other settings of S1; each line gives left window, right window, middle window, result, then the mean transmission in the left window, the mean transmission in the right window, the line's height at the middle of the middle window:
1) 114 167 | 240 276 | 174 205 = 0.7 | 24.7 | 21.4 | 23.3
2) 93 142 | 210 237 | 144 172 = -0.8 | 25.3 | 20.9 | 23.6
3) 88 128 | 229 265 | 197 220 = 1.5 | 25.2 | 21.2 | 22.3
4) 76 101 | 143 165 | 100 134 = -2.0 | 24.2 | 23.9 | 24.1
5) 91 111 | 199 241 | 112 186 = -4.5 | 25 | 20.8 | 23.3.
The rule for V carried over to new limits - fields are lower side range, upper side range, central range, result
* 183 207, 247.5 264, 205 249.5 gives 0.040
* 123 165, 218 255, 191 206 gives 0.030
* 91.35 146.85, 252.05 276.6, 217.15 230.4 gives 0.092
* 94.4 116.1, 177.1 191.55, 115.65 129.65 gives -0.021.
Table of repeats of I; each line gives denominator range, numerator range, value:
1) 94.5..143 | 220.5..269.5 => 0.84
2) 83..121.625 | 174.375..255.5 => 0.86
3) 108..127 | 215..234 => 0.82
